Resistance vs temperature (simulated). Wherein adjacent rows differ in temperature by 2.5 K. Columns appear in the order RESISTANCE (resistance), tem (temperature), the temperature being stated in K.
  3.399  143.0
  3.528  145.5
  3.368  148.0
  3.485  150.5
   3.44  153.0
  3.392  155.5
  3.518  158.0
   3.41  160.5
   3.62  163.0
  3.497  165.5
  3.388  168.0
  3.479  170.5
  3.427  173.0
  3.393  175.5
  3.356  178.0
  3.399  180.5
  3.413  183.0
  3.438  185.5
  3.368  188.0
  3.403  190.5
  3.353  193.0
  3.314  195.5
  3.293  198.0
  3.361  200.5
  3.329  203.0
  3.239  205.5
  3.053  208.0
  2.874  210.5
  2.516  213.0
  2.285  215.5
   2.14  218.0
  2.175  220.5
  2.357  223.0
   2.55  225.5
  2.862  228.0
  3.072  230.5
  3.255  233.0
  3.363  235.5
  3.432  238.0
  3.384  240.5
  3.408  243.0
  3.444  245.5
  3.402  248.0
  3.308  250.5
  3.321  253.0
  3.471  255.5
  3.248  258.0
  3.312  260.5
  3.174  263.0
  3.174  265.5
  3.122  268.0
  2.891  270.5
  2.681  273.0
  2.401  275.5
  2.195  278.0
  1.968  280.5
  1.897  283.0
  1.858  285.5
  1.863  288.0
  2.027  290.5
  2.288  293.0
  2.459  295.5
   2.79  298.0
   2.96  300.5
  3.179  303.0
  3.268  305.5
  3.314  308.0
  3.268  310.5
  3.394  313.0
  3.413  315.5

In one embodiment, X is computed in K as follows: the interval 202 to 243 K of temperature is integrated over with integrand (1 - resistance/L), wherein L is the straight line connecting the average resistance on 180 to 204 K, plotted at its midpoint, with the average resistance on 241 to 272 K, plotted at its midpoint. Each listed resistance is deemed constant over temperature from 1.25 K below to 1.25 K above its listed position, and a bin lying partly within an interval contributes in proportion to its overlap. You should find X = 5.4 K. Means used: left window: 3.37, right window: 3.27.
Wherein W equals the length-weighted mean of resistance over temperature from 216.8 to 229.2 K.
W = 2.42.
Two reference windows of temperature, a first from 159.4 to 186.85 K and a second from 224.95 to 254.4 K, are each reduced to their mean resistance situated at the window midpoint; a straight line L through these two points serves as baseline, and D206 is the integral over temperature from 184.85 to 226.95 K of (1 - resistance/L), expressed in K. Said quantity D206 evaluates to 5.20 K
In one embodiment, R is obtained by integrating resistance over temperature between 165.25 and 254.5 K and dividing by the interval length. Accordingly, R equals 3.15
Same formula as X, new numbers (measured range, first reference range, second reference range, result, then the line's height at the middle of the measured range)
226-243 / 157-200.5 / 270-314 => -1.2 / 3.01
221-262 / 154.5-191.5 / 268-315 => -3.1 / 2.96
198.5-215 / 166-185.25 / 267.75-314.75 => 0.9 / 3.2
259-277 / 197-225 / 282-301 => -4.2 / 2.4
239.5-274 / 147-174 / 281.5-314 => -4.2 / 2.89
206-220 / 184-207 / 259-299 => 2.6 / 3.17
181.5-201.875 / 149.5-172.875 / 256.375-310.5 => -0.6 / 3.27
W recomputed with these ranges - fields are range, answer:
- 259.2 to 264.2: 3.24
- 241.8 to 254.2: 3.38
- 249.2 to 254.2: 3.32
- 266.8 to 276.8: 2.77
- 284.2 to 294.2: 2.01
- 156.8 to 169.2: 3.49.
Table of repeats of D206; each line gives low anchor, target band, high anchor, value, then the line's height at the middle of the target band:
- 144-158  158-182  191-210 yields -0.5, 3.38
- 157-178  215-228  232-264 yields 4.0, 3.39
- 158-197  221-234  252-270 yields 2.1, 3.31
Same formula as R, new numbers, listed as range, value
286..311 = 2.7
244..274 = 3.22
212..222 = 2.28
